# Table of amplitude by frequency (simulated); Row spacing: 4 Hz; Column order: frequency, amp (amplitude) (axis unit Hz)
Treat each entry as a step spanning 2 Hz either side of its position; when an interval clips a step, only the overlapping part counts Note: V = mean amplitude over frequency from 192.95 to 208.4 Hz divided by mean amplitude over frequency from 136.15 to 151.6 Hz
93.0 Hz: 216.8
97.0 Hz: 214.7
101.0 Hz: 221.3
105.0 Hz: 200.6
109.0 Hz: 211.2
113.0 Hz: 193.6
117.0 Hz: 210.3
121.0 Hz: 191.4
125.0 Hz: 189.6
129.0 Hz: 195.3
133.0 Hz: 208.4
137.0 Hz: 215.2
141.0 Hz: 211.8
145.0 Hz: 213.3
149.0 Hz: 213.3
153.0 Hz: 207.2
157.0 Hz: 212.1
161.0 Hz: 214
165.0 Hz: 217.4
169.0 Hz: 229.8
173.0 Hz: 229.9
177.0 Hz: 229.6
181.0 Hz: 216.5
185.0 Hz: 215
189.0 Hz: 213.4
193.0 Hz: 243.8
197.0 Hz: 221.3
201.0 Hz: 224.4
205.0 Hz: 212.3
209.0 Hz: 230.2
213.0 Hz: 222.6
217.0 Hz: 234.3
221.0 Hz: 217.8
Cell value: 1.0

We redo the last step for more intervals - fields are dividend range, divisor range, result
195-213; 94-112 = 1.05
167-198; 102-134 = 1.12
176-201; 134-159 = 1.05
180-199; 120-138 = 1.11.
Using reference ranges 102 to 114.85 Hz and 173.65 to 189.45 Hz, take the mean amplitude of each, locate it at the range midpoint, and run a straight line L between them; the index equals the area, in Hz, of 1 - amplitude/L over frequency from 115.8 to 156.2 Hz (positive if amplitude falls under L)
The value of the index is 0.8 Hz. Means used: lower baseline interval 203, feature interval 206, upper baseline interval 220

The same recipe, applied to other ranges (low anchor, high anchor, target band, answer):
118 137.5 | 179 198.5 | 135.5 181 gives -1.5 Hz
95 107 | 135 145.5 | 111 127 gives 1.2 Hz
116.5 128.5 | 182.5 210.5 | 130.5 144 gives -0.7 Hz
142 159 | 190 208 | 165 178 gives -0.6 Hz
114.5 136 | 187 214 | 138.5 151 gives -0.4 Hz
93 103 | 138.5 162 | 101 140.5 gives 2.2 Hz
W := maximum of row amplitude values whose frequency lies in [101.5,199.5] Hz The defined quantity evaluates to 243.8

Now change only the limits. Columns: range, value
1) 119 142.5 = 215.2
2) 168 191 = 229.9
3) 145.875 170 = 229.8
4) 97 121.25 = 221.3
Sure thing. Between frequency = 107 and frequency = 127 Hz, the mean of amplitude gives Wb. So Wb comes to 199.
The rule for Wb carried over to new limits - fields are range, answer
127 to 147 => 209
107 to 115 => 202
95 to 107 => 212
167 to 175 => 230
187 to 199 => 226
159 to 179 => 224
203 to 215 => 222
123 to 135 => 198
